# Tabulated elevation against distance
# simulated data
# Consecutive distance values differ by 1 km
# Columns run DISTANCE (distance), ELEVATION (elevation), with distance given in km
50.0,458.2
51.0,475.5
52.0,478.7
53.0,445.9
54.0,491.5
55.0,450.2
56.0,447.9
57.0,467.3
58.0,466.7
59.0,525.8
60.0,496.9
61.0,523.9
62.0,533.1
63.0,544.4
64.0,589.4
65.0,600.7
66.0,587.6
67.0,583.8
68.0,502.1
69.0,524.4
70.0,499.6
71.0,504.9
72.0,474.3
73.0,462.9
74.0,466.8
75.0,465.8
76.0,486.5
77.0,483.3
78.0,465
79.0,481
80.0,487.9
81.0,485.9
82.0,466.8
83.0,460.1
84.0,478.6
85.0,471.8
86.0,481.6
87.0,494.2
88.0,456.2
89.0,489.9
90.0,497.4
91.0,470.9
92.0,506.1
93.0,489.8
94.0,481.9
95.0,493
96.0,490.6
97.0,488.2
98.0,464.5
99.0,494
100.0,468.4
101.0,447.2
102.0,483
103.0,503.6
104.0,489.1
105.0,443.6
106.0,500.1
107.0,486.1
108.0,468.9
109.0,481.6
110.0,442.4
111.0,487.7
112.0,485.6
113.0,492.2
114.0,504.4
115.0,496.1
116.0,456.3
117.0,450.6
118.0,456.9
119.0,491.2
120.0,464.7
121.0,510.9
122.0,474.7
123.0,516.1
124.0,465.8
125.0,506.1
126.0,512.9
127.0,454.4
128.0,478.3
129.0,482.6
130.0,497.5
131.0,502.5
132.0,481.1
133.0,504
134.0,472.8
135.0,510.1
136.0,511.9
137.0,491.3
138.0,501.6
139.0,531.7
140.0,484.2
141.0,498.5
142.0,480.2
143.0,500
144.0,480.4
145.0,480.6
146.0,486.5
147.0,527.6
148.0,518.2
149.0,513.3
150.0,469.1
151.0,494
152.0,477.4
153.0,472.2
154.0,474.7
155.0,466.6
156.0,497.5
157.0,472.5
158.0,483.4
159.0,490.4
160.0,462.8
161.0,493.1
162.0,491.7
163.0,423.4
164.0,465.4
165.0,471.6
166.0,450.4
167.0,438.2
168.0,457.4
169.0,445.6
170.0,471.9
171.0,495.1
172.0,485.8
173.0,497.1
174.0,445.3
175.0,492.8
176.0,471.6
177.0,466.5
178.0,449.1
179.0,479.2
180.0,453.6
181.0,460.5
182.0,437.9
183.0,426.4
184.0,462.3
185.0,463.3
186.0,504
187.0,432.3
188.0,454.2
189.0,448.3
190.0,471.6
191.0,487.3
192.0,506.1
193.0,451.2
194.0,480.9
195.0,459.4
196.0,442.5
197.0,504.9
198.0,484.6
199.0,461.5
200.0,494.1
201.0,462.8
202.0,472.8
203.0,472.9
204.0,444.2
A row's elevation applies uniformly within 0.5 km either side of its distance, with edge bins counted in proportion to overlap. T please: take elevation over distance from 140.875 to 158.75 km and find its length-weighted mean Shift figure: 488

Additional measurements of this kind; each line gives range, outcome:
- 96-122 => 478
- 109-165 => 486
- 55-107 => 493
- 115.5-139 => 488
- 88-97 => 488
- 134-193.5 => 477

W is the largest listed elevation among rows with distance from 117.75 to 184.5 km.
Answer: 531.7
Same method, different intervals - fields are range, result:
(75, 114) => 506.1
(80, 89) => 494.2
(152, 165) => 497.5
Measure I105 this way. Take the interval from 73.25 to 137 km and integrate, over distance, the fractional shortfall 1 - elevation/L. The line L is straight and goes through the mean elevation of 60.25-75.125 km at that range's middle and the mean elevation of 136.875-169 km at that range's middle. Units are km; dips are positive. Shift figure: 3.0 km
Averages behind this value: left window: 525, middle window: 482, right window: 482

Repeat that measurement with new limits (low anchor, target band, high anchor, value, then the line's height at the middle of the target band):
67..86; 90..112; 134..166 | 0.21 km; 485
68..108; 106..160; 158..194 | -1.55 km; 474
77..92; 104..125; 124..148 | 0.36 km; 488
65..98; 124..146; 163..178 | -0.77 km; 476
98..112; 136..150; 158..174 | -0.80 km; 472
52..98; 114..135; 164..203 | -0.14 km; 482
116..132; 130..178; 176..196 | -0.95 km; 473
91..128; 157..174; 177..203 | 0.05 km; 471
